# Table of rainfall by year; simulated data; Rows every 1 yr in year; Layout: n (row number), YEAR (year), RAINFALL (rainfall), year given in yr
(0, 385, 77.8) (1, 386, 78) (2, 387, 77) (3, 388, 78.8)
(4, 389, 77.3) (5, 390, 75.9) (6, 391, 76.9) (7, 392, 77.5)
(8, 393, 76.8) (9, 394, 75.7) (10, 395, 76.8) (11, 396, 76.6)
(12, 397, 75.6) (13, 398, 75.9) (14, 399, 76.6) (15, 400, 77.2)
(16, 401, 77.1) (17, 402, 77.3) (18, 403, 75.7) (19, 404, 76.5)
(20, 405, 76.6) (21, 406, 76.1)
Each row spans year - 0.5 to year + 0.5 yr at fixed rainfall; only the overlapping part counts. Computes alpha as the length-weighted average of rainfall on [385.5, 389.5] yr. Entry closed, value 77.8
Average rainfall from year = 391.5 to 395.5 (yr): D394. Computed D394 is 76.7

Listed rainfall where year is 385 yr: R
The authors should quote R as 77.8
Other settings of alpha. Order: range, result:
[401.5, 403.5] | 76.5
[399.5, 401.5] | 77.2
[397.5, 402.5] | 76.8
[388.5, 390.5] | 76.6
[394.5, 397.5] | 76.3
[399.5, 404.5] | 76.8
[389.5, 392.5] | 76.8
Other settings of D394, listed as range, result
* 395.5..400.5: 76.4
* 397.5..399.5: 76.2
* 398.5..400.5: 76.9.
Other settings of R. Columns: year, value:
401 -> 77.1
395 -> 76.8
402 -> 77.3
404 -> 76.5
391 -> 76.9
